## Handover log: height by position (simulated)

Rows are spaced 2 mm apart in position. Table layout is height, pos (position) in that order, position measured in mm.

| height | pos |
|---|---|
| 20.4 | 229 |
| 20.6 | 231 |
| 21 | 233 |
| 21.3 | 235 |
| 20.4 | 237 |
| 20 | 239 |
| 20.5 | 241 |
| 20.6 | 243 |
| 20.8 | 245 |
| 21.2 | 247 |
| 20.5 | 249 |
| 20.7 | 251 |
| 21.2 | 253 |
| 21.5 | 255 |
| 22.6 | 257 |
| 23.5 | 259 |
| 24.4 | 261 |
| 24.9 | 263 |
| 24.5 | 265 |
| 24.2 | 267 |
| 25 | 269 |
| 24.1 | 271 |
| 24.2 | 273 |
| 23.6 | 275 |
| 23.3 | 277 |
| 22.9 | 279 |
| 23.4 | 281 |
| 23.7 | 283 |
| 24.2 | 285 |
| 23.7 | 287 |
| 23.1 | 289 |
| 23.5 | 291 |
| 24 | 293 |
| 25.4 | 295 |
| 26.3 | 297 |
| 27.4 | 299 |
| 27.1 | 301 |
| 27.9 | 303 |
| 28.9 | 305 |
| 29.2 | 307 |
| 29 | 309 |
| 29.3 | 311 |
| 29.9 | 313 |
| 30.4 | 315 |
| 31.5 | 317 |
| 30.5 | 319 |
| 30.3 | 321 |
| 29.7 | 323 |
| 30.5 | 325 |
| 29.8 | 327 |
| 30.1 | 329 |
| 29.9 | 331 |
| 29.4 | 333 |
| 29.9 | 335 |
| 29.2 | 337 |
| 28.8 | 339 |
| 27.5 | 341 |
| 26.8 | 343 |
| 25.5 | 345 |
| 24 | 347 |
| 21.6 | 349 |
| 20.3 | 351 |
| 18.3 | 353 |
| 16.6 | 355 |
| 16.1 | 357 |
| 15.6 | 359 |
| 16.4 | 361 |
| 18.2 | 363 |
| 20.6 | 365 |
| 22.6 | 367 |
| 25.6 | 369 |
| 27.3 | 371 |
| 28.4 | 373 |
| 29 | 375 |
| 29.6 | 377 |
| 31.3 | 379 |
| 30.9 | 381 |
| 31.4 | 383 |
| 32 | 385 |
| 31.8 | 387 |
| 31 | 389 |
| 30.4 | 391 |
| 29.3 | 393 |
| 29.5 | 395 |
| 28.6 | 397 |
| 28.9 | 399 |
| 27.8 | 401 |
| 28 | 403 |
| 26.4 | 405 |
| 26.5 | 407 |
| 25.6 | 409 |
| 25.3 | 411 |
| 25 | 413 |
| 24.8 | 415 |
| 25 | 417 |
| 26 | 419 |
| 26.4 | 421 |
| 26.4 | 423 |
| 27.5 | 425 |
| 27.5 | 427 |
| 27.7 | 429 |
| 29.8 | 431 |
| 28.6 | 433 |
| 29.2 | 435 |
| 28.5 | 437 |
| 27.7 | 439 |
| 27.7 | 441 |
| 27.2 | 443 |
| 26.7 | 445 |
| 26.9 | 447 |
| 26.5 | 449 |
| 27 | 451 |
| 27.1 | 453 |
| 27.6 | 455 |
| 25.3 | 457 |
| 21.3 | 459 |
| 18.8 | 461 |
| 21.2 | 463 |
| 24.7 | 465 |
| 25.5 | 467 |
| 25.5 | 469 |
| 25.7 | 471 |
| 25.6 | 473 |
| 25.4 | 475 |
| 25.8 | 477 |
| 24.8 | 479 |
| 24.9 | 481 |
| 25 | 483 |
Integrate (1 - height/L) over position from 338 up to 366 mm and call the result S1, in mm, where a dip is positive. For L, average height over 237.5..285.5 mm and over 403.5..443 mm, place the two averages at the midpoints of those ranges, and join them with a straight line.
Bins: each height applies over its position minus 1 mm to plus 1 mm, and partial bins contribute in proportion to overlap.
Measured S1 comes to 4.3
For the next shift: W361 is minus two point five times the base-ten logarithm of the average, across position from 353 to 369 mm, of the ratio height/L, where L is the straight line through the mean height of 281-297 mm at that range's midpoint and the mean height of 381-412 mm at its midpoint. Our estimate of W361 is 0.423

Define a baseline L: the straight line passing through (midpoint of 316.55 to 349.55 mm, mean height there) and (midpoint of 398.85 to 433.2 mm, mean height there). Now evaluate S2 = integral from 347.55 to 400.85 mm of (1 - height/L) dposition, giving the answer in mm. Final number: 4.1 mm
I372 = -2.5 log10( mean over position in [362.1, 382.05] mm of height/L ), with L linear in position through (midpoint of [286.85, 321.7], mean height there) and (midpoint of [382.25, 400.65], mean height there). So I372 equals 0.13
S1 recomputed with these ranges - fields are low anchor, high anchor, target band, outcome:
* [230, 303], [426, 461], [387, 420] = -1.8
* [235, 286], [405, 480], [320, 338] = -4.5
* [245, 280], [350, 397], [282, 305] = -1.6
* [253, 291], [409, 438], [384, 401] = -2.5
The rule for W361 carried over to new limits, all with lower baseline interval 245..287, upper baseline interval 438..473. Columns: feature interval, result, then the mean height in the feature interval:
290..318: -0.18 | 27.8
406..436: -0.07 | 26.8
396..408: -0.12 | 27.7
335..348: -0.13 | 27.2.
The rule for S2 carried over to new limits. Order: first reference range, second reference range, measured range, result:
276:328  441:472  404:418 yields 0.14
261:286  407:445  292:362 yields -3.83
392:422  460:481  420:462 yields -1.98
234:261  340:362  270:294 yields -2.89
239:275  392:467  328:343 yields -2.89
